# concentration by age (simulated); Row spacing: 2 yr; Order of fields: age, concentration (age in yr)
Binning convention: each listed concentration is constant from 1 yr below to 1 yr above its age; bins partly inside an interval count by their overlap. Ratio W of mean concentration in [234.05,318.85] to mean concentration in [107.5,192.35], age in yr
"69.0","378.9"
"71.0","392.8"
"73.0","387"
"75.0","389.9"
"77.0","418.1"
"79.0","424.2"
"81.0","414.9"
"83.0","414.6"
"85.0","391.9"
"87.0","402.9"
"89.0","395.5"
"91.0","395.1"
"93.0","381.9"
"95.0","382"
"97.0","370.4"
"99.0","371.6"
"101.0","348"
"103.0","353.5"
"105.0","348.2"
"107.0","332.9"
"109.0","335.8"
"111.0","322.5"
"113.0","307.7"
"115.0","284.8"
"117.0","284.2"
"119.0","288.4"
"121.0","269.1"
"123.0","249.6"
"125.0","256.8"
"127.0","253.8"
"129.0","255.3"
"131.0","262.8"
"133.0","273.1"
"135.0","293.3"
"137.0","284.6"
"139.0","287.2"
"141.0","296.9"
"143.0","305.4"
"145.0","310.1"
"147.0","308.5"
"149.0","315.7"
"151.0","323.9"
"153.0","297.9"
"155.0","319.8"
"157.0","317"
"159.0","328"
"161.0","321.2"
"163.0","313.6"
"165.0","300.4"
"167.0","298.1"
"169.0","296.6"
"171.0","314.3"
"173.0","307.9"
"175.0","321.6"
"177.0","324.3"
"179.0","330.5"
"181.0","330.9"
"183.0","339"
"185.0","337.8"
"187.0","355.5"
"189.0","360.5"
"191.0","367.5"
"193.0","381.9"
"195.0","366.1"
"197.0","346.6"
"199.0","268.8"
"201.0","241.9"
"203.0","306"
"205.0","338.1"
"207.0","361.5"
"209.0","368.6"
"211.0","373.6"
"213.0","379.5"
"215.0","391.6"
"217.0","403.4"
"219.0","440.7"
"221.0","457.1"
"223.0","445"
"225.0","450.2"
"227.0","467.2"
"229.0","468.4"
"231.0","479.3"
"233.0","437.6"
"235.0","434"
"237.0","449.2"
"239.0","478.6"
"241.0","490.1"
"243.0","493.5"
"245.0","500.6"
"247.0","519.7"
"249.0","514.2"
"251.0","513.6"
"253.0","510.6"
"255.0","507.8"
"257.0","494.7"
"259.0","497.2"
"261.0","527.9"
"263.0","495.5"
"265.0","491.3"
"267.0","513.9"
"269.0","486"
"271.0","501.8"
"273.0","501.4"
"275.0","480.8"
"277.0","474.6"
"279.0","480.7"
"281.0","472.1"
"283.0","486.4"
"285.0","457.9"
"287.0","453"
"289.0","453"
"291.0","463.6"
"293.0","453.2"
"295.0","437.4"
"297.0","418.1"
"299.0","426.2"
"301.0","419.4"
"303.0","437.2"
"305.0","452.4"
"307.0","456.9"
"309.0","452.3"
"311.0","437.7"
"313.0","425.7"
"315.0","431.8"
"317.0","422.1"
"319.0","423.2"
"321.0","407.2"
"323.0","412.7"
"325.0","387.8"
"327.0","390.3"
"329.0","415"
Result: 1.5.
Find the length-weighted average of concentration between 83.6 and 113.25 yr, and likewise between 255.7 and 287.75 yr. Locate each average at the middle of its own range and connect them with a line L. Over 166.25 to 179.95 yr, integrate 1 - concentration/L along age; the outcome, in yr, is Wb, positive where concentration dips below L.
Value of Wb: 3.4 yr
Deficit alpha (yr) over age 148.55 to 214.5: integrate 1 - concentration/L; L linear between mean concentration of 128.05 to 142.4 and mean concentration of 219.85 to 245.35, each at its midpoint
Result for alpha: 6.5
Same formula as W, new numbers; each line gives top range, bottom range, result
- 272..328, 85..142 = 1.39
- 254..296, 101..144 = 1.64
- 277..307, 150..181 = 1.43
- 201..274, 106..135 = 1.60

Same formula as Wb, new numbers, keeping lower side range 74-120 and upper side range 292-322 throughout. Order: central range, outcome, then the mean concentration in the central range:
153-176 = 4.4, 312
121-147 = 6.8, 278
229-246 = -2.5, 470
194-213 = 3.2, 333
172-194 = 2.8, 342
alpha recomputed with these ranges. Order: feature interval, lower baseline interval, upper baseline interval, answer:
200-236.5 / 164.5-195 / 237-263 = 2.1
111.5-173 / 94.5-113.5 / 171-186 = 7.7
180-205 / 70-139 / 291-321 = 3.1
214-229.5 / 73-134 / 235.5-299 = 0.1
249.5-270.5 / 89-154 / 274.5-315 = -4.0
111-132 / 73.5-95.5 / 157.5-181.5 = 5.2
